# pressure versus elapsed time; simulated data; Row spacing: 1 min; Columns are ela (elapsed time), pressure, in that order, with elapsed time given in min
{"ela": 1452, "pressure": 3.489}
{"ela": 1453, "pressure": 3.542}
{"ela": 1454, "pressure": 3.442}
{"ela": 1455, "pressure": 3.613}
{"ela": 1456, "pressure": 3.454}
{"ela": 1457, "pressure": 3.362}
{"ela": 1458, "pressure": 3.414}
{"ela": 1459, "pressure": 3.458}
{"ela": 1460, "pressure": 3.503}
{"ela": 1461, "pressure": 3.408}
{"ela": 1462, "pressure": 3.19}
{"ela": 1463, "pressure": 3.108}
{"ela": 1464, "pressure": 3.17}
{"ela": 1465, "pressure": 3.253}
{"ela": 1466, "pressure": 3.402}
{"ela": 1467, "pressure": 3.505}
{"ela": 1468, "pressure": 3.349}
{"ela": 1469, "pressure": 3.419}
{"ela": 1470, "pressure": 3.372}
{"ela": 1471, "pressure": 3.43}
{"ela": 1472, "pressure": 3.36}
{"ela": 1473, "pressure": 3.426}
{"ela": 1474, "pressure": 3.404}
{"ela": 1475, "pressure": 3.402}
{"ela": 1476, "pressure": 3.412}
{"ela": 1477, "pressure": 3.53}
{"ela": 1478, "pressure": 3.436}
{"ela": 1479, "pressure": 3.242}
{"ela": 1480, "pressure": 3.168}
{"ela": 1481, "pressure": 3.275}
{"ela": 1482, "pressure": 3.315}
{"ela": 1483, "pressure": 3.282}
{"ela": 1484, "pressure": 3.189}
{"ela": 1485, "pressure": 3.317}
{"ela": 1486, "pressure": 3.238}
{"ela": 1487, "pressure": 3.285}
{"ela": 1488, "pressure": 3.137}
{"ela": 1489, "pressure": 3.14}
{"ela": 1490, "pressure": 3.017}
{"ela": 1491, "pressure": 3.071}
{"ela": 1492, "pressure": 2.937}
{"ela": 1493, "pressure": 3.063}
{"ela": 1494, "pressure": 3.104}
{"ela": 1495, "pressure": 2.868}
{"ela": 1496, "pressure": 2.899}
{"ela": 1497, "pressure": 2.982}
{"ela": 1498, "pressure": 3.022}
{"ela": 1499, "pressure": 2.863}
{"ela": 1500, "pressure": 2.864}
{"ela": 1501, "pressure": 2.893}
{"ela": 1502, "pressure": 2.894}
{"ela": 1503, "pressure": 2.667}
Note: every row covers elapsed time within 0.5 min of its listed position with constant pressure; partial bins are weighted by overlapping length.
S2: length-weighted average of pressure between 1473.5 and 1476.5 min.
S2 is 3.41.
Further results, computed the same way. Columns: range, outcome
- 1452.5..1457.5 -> 3.48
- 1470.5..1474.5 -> 3.4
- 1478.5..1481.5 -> 3.23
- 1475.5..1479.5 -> 3.41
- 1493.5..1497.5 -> 2.96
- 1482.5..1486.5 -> 3.26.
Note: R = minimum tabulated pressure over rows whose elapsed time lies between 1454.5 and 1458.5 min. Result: 3.362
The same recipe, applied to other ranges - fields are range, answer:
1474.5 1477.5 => 3.402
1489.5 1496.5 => 2.868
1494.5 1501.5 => 2.863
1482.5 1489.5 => 3.137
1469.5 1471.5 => 3.372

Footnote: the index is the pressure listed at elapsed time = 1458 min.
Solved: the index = 3.414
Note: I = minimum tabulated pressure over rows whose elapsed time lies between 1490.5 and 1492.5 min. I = 2.937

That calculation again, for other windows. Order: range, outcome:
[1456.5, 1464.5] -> 3.108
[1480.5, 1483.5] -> 3.275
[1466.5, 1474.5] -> 3.349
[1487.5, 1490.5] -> 3.017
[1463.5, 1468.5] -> 3.17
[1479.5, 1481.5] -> 3.168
